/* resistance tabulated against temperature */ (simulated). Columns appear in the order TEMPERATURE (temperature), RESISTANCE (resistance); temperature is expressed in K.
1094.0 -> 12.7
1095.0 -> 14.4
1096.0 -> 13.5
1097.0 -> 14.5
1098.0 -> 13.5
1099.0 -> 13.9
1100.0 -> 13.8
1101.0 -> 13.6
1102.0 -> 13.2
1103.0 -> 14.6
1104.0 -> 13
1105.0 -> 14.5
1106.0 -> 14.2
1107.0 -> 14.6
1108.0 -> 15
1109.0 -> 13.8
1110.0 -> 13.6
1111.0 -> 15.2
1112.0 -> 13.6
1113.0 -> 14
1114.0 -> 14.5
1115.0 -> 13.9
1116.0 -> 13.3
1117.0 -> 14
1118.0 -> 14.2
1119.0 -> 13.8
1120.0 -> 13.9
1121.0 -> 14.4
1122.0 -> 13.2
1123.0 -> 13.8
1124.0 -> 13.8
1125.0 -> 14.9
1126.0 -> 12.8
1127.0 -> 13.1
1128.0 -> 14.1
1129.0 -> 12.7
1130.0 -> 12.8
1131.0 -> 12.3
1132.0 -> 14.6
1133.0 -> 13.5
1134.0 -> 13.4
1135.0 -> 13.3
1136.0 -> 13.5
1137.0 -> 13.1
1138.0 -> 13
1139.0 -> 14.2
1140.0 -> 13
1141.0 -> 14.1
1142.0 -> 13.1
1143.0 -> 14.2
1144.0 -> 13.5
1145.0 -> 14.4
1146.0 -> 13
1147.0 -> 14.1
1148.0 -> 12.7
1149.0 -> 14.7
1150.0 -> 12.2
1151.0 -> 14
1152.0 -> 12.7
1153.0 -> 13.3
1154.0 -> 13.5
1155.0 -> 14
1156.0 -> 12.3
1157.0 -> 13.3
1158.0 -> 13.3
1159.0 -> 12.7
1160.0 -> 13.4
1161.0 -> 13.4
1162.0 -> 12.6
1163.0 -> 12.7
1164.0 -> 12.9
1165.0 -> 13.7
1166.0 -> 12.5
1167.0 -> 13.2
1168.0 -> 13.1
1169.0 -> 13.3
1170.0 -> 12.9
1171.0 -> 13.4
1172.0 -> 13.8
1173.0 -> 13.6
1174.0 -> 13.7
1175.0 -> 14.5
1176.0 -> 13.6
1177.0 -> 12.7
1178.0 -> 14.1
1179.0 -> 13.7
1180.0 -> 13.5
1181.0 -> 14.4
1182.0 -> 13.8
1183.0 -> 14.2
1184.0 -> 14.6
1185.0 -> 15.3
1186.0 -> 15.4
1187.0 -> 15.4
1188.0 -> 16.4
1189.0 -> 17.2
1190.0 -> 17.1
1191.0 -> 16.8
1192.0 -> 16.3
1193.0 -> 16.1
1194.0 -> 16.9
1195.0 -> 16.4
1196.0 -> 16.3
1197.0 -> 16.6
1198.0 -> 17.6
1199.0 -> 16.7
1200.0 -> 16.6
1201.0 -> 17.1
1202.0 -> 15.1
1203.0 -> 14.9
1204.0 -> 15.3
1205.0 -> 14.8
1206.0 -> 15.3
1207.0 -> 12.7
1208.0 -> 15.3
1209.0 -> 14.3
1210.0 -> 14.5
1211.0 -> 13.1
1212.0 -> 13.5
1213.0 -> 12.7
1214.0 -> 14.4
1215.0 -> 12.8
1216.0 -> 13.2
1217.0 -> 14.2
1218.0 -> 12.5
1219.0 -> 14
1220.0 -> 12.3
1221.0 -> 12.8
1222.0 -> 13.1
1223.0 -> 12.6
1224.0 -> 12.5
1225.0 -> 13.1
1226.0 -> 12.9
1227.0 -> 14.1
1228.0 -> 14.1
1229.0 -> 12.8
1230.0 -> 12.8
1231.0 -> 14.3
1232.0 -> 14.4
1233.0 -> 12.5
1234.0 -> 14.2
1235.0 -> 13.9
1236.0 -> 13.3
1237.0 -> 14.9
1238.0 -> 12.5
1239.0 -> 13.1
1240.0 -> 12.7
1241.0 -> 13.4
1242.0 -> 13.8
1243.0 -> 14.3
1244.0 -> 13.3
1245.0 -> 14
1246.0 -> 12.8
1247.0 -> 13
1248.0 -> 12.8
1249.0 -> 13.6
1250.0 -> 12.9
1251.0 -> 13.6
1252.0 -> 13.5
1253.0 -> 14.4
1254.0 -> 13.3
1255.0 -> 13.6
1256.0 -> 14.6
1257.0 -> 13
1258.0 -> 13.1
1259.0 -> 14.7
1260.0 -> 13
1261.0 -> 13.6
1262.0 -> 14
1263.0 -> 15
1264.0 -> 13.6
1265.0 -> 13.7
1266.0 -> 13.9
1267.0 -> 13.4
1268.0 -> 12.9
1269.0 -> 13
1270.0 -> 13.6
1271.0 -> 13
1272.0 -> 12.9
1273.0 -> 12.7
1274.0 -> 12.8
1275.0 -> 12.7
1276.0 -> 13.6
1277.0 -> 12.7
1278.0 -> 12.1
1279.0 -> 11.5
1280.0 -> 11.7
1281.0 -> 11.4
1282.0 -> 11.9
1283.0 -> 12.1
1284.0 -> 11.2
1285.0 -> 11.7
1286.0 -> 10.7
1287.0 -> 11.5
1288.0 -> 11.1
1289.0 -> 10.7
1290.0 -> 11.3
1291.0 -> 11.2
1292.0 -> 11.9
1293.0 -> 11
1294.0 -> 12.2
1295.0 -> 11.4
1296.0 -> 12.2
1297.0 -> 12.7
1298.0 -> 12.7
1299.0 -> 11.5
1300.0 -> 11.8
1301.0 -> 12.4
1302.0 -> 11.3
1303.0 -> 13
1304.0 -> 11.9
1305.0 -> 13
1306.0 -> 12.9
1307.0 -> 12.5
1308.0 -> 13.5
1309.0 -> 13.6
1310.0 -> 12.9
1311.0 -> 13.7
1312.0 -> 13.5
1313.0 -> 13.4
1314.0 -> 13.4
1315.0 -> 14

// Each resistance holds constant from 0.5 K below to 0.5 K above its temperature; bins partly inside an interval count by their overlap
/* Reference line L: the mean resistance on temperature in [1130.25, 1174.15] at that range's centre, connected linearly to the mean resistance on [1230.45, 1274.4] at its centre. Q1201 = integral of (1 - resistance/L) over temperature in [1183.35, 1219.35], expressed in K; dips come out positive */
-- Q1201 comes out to -4.8 K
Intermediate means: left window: 13.3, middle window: 15.2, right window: 13.5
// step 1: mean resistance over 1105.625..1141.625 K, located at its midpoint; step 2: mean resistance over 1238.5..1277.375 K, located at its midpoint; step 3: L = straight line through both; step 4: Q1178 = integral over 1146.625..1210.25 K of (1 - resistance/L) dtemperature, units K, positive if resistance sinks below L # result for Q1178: -3.7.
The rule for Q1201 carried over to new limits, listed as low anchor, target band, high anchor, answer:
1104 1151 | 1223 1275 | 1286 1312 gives -3.5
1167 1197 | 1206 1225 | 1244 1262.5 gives 1.1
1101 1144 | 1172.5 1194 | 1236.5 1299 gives -2.5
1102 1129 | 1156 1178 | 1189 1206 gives 3.1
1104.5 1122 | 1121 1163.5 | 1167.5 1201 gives 3.2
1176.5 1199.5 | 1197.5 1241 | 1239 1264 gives 1.9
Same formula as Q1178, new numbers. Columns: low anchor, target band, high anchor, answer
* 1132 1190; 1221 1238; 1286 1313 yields -0.6 K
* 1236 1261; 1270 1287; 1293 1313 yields 1.0 K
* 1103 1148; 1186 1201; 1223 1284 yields -3.4 K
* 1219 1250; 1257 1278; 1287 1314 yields -0.9 K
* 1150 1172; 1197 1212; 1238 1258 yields -2.2 K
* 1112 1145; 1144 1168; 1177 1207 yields 2.0 K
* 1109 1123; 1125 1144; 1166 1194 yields 0.9 K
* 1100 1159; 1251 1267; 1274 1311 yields -1.8 K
